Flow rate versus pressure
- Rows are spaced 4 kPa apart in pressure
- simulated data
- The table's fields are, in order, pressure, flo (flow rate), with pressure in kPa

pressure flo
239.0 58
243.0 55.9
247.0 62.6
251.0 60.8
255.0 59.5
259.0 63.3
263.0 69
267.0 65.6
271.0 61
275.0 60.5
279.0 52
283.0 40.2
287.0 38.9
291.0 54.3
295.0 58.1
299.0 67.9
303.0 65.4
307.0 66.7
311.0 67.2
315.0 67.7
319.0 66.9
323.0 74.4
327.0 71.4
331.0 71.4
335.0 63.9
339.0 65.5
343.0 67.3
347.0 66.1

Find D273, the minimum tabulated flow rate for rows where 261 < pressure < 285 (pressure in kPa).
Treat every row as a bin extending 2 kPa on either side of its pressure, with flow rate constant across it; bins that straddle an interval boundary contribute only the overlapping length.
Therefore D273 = 40.2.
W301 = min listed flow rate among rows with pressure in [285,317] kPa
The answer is 38.9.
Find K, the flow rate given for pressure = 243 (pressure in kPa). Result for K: 55.9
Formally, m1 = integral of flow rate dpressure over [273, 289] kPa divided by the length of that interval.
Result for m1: 47.9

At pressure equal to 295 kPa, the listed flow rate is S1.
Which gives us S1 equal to 58.1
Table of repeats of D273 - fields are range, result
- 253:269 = 59.5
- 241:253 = 55.9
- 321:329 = 71.4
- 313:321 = 66.9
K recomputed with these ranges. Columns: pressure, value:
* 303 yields 65.4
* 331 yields 71.4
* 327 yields 71.4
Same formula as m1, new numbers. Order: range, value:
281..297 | 47.9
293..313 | 65.1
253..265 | 63.9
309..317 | 67.5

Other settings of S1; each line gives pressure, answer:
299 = 67.9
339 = 65.5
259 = 63.3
